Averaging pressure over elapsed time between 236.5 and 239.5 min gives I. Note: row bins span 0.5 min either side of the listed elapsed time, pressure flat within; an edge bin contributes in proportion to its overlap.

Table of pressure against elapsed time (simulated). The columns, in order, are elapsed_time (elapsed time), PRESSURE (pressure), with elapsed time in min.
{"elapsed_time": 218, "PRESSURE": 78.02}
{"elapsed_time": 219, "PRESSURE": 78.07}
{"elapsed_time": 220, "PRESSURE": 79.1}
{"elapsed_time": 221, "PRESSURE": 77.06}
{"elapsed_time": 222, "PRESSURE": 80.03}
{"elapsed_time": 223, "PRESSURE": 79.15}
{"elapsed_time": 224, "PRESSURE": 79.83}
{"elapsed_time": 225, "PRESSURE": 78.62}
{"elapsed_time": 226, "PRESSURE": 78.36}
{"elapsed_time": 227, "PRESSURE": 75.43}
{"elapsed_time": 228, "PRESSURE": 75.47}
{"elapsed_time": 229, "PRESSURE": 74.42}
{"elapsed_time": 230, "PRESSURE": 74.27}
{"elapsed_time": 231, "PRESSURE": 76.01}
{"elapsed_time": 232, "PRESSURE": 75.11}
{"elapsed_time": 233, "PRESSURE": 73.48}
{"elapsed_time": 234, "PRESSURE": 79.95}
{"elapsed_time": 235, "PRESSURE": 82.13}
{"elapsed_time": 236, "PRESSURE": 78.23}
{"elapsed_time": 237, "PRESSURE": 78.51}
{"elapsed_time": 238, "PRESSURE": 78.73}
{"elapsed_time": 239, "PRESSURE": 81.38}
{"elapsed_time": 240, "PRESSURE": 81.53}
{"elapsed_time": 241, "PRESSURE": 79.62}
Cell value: 79.5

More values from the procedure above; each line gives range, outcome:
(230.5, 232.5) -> 75.6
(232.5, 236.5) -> 78.4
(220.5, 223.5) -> 78.7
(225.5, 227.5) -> 76.9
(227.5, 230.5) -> 74.7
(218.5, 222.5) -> 78.6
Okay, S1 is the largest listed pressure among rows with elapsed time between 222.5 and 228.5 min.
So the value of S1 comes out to 79.83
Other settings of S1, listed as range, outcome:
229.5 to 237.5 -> 82.13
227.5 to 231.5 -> 76.01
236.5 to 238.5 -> 78.73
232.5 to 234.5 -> 79.95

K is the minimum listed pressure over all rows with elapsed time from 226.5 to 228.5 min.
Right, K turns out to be 75.43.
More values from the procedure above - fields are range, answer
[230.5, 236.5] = 73.48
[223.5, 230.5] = 74.27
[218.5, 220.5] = 78.07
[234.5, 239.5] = 78.23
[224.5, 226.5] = 78.36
